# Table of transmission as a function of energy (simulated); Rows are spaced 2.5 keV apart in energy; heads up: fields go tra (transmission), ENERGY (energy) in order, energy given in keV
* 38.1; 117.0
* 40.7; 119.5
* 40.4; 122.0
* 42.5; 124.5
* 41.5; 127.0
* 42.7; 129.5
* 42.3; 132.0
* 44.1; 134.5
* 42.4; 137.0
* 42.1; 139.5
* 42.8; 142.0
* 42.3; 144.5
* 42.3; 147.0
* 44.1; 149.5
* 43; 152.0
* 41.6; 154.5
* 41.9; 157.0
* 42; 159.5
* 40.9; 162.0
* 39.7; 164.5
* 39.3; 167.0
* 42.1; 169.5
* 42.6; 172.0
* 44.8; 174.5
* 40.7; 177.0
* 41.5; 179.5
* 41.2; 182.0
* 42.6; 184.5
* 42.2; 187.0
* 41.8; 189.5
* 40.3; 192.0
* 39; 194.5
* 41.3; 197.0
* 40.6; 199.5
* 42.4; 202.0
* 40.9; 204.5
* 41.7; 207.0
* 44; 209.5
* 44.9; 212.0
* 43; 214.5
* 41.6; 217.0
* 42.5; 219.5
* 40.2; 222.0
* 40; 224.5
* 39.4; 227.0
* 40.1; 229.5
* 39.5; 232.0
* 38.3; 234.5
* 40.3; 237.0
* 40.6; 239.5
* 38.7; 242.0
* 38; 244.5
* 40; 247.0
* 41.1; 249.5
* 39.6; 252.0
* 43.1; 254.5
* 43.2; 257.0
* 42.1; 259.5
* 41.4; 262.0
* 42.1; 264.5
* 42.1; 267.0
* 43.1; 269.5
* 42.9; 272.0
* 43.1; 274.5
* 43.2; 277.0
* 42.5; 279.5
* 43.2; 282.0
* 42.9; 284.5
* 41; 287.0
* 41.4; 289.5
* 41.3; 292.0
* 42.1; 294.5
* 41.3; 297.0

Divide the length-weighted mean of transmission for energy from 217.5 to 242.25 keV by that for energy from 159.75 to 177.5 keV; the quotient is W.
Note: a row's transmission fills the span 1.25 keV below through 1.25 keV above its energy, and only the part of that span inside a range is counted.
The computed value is 1.0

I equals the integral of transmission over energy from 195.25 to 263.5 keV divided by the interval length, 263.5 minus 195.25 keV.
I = 41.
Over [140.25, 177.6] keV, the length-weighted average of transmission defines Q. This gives 42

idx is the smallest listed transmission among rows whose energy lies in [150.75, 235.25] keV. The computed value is 38.3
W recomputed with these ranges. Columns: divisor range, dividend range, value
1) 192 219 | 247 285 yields 1.01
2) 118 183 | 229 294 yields 0.99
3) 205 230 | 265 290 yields 1.02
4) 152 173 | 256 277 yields 1.03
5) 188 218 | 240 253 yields 0.95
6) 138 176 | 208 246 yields 0.97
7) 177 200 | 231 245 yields 0.95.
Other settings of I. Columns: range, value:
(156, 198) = 41.4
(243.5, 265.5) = 41.2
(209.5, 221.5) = 42.9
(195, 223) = 42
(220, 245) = 39.6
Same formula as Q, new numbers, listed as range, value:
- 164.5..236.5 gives 41.3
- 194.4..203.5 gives 41.1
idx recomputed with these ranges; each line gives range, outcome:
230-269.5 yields 38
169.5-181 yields 40.7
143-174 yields 39.3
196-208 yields 40.6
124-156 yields 41.5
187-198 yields 39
